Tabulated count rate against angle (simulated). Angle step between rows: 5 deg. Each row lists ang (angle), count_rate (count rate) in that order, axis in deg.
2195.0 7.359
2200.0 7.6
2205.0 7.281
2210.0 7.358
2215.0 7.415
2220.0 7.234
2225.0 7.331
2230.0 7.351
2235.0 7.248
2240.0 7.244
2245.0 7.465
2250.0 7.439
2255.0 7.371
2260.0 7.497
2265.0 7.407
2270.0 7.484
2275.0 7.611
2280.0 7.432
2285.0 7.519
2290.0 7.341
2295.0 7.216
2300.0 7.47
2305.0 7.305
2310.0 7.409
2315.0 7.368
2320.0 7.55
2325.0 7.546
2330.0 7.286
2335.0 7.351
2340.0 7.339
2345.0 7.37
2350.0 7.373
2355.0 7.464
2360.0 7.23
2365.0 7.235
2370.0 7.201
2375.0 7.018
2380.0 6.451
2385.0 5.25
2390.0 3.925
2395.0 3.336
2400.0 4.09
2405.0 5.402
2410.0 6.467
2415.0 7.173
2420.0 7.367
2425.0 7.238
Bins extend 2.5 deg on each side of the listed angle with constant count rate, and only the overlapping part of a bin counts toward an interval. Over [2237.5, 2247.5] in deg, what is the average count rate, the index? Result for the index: 7.35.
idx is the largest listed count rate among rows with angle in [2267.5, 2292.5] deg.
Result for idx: 7.611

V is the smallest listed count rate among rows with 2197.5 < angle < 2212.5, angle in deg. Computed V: 7.281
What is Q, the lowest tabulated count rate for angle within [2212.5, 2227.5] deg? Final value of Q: 7.234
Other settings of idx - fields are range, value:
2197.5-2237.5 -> 7.6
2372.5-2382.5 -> 7.018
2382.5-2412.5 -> 6.467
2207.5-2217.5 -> 7.415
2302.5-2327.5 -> 7.55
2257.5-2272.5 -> 7.497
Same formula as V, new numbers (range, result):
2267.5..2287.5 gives 7.432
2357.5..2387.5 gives 5.25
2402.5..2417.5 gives 5.402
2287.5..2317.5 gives 7.216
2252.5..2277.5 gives 7.371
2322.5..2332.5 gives 7.286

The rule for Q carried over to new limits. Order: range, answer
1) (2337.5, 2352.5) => 7.339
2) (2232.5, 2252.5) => 7.244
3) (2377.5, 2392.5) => 3.925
